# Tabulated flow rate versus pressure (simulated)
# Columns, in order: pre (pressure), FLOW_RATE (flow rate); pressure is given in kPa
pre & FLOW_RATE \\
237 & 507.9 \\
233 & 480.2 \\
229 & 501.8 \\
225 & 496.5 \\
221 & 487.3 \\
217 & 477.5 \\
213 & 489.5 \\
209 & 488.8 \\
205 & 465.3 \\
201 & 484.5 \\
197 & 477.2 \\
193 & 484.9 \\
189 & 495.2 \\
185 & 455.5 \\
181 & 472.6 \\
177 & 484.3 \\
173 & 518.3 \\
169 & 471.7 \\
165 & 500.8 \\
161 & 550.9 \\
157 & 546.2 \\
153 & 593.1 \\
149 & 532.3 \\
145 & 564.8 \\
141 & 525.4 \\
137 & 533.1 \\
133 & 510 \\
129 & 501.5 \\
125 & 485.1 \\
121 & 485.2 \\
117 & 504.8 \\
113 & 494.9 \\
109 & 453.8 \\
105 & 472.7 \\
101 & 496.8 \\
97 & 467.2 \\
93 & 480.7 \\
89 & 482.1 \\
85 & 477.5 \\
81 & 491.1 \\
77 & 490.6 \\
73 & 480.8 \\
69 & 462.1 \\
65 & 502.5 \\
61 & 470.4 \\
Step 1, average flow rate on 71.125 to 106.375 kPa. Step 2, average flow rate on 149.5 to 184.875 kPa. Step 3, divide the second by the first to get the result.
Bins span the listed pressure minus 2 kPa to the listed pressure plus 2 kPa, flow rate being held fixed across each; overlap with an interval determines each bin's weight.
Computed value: 1.1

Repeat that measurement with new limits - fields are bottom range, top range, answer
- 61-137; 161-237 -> 1.00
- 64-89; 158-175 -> 1.06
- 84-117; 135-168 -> 1.13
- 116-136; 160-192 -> 0.99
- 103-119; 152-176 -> 1.09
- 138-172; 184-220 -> 0.90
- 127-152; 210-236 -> 0.92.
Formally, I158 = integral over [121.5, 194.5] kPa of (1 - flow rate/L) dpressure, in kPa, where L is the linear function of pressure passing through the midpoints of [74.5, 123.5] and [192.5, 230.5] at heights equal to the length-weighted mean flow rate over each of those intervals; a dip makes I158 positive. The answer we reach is -4.2 kPa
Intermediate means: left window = 483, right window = 485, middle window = 512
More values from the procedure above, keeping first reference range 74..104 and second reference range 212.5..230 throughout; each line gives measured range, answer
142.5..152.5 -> -1.4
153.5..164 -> -1.4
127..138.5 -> -0.7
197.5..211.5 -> 0.3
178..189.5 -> 0.4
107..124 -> 0.0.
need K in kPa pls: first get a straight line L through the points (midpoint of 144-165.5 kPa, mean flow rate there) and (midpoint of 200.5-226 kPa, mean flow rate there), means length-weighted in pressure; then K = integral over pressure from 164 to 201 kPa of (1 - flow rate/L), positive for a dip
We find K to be 2.5 kPa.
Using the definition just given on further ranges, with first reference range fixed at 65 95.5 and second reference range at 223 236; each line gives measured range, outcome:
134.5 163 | -3.58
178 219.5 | 1.03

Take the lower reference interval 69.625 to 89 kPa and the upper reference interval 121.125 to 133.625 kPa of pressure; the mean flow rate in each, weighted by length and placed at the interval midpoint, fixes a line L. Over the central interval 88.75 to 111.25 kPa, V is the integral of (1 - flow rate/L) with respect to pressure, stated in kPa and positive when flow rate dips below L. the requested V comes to 0.61 kPa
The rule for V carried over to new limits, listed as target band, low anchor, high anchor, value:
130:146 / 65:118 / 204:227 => -1.5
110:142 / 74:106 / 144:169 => 0.7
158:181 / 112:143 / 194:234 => -0.4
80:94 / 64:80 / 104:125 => 0.0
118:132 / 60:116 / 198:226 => -0.3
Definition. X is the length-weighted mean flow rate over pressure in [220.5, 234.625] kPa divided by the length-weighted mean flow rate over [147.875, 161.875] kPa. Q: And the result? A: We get 0.88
